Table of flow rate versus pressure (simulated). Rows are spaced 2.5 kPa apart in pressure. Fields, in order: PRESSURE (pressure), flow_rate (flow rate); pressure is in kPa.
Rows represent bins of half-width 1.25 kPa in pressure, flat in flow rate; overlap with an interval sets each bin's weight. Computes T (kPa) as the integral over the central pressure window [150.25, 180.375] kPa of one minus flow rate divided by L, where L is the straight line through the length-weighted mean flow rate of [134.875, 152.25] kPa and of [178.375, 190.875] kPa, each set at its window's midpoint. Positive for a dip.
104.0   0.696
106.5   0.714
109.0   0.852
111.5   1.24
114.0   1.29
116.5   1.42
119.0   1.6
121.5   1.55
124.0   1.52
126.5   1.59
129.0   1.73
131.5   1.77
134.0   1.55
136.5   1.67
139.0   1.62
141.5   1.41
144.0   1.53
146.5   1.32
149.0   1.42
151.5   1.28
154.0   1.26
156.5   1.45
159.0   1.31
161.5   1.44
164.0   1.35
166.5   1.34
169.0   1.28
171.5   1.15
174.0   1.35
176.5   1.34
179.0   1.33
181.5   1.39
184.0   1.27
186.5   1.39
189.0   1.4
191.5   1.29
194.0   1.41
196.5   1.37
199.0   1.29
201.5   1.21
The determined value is 1.8 kPa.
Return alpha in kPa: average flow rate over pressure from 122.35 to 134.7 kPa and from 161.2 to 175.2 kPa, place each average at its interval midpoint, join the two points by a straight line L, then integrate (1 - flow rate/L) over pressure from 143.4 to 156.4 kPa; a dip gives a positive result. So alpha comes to 0.9 kPa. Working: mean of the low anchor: 1.63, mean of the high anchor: 1.31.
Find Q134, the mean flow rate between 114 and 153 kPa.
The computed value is 1.52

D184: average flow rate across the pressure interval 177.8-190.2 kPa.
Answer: 1.36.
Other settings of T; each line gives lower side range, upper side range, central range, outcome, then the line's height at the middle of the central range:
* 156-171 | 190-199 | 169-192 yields 0.4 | 1.35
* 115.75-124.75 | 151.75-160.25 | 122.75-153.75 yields -2.0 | 1.43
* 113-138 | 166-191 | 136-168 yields 0.9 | 1.45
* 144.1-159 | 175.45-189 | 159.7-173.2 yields 0.4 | 1.35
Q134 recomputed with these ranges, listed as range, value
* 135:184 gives 1.38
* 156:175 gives 1.33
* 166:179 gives 1.29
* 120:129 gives 1.58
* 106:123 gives 1.27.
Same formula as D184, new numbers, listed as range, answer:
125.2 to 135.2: 1.66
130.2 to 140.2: 1.65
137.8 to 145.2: 1.52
